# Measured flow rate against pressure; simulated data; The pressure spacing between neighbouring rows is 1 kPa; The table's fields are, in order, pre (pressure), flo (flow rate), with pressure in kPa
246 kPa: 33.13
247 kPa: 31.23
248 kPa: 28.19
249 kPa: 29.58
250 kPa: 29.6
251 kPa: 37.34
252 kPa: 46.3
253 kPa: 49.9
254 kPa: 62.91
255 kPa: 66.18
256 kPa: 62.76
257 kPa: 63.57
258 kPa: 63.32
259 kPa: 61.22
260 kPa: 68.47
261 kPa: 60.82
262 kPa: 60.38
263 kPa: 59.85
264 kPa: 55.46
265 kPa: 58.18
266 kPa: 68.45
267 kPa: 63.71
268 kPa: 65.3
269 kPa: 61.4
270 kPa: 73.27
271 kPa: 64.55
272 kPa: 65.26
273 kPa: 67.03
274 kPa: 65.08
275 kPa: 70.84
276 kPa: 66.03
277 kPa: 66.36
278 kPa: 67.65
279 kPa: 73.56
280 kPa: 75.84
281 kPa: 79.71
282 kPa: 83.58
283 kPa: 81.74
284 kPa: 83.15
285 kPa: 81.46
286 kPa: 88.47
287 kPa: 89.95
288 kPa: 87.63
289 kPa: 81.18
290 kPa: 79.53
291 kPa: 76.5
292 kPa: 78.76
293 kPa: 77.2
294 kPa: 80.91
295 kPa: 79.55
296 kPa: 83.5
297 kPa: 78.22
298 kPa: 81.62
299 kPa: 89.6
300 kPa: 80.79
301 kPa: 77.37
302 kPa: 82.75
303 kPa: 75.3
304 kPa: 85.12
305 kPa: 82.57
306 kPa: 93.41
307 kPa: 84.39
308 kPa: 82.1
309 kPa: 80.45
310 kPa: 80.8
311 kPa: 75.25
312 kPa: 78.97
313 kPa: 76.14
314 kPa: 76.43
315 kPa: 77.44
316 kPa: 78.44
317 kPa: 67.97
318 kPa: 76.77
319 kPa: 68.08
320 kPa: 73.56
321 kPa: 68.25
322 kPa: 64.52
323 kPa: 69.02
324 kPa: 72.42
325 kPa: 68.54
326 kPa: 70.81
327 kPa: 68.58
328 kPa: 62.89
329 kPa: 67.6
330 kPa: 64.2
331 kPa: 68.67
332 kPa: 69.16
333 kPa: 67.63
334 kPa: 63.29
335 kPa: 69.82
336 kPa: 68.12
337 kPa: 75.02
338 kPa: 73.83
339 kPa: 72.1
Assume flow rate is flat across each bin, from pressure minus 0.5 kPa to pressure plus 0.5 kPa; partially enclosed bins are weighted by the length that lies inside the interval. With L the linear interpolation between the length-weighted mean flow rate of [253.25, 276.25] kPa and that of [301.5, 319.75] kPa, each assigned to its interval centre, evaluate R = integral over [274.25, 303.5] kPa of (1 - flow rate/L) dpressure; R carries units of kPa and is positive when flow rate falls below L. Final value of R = -2.99 kPa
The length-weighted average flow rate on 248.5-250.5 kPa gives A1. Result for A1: 29.6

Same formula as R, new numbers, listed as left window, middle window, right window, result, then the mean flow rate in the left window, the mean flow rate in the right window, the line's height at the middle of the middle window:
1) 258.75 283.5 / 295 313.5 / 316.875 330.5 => -3.6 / 67.4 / 68.8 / 68.3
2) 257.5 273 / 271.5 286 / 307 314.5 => -1.2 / 63.4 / 79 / 68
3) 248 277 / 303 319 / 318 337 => -3.2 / 59.1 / 68.5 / 66.1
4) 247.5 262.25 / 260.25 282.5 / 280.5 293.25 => 0.3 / 52.6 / 82.3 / 67.9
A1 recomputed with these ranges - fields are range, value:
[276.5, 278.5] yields 67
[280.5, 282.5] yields 81.6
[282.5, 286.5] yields 83.7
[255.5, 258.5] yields 63.2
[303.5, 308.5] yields 85.5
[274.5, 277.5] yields 67.7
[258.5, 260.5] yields 64.8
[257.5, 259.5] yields 62.3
